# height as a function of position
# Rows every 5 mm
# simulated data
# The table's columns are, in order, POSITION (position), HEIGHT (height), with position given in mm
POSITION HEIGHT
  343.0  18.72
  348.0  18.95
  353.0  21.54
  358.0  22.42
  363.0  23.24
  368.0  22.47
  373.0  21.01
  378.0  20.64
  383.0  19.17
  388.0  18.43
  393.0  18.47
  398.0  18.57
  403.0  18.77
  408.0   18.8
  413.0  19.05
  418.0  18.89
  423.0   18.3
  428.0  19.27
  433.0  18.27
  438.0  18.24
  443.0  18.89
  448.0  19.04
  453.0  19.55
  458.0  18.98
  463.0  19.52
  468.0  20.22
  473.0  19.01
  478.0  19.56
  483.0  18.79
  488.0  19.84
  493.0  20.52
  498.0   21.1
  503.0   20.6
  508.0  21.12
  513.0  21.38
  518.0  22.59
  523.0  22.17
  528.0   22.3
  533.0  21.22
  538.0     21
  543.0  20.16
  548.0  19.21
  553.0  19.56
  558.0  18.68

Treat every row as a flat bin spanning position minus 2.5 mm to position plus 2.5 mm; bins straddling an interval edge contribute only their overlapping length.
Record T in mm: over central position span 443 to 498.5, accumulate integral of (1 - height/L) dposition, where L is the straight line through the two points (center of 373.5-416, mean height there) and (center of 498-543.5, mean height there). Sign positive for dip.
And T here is 2.54 mm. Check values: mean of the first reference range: 19.1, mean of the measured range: 19.6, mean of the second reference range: 21.4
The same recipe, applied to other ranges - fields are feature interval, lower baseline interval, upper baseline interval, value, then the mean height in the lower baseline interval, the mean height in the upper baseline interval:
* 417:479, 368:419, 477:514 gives 2.62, 19.3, 20.4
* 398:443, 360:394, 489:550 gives 4.45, 20.6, 21.1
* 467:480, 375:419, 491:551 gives 0.49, 19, 21.1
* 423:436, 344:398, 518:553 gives 1.27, 20.5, 21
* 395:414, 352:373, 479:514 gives 2.57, 22.3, 20.4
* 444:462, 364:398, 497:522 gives 1.41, 20.1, 21.4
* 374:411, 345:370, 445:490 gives 3.30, 21.6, 19.4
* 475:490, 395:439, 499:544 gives 0.76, 18.7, 21.4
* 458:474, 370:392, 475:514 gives 0.50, 19.8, 20.3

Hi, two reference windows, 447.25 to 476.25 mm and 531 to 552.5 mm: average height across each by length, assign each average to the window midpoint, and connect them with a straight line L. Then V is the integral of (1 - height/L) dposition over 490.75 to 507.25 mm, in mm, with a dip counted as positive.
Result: -0.80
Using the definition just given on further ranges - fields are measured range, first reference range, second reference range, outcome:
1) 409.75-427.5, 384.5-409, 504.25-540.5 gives 0.3 mm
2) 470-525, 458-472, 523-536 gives 0.4 mm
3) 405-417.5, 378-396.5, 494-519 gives 0.3 mm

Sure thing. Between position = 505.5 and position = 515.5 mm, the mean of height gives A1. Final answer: 21.2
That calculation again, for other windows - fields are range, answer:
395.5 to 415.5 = 18.8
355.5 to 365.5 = 22.8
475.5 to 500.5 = 20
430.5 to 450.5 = 18.6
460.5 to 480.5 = 19.6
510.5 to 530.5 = 22.1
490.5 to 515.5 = 20.9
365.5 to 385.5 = 20.8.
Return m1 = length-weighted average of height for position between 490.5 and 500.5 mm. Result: 20.8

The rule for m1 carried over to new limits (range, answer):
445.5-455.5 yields 19.3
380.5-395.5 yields 18.7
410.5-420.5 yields 19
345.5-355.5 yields 20.2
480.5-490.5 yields 19.3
